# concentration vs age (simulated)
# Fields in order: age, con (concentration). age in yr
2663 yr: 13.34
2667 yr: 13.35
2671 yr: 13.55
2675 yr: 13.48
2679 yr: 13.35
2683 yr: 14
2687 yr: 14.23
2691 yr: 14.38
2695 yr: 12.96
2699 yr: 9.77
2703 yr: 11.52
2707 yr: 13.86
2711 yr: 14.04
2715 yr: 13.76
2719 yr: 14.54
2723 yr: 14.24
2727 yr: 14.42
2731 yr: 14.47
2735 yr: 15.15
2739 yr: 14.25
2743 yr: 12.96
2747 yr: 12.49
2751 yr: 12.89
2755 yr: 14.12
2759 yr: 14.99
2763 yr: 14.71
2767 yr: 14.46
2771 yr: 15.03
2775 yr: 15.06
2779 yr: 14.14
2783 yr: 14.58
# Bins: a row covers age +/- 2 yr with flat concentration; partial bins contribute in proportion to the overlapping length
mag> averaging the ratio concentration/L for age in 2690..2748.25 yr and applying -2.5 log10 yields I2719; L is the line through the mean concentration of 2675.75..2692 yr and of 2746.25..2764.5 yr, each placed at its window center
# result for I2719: 0.03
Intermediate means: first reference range 13.9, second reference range 13.9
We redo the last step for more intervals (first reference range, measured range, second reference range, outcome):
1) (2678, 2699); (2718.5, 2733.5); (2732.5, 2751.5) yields -0.067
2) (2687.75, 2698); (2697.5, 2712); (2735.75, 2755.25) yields 0.093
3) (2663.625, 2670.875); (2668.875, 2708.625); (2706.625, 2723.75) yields 0.049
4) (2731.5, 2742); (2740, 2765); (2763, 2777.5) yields 0.071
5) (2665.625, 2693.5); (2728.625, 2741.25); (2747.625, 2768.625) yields -0.044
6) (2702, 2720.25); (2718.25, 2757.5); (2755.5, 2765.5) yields 0.020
